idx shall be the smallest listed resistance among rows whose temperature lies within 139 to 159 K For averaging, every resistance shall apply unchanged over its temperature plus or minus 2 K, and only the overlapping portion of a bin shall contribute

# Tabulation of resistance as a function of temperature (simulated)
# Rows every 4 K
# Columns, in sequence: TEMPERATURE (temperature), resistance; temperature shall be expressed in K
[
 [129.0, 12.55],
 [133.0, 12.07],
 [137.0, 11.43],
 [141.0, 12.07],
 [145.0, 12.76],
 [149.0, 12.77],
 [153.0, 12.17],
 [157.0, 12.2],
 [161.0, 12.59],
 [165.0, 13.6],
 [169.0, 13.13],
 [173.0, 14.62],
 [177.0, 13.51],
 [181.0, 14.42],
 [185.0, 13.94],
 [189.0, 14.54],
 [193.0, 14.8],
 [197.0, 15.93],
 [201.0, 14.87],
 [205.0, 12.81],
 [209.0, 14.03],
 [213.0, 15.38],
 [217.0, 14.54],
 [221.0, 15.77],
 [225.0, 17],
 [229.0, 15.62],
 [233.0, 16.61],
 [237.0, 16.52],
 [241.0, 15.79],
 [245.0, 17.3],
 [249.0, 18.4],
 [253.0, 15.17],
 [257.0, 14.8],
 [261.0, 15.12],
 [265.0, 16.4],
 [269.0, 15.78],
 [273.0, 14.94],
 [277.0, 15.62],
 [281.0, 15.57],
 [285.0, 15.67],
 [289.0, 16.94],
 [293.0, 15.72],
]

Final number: 12.07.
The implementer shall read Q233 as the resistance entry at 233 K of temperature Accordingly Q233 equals 16.61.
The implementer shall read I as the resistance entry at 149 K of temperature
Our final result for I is 12.77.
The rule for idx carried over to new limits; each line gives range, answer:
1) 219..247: 15.62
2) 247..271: 14.8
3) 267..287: 14.94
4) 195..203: 14.87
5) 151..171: 12.17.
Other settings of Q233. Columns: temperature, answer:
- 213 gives 15.38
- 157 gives 12.2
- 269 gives 15.78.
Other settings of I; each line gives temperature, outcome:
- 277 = 15.62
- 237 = 16.52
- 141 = 12.07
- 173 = 14.62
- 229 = 15.62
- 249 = 18.4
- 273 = 14.94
